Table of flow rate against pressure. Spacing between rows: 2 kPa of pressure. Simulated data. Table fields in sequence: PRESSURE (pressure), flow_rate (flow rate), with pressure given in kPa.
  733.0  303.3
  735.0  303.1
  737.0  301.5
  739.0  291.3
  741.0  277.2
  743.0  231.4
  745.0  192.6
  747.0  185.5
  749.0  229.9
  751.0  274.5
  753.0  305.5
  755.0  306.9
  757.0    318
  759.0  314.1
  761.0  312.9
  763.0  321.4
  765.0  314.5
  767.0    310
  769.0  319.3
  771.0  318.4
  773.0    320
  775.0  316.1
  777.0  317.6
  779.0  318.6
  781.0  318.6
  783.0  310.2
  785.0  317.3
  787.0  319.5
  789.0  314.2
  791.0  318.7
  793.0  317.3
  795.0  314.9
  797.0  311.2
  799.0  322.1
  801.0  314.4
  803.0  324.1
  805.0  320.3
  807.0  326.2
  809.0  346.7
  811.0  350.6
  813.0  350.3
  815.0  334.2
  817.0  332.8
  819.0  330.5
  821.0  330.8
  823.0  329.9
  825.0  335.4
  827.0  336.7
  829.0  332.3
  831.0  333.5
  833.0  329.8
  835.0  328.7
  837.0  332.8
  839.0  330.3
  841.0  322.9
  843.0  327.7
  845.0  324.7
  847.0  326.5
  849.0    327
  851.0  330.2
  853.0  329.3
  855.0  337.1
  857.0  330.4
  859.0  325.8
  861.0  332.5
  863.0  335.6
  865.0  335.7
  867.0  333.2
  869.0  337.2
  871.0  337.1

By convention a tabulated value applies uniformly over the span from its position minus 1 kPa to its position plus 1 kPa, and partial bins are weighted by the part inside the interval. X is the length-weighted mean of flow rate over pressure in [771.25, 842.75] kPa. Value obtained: 326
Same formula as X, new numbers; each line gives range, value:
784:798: 316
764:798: 316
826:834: 333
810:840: 335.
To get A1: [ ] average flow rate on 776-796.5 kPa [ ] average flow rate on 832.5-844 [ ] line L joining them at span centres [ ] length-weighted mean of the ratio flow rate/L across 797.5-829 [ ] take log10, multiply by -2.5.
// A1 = -0.03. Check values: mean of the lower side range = 317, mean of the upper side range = 329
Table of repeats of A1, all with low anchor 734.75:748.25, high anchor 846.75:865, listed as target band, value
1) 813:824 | -0.10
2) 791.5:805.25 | -0.10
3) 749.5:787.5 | -0.16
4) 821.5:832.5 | -0.08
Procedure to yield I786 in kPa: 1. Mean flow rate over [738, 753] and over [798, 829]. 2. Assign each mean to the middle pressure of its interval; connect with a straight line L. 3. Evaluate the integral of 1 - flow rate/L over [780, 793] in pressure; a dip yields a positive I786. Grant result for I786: -0.8 kPa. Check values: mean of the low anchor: 245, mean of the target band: 316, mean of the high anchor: 332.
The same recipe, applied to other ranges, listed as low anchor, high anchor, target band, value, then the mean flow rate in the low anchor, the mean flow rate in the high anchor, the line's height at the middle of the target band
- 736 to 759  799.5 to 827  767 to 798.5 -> -1.5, 267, 333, 302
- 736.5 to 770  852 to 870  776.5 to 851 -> -3.8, 282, 333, 311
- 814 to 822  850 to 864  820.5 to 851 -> 0.2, 332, 332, 332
